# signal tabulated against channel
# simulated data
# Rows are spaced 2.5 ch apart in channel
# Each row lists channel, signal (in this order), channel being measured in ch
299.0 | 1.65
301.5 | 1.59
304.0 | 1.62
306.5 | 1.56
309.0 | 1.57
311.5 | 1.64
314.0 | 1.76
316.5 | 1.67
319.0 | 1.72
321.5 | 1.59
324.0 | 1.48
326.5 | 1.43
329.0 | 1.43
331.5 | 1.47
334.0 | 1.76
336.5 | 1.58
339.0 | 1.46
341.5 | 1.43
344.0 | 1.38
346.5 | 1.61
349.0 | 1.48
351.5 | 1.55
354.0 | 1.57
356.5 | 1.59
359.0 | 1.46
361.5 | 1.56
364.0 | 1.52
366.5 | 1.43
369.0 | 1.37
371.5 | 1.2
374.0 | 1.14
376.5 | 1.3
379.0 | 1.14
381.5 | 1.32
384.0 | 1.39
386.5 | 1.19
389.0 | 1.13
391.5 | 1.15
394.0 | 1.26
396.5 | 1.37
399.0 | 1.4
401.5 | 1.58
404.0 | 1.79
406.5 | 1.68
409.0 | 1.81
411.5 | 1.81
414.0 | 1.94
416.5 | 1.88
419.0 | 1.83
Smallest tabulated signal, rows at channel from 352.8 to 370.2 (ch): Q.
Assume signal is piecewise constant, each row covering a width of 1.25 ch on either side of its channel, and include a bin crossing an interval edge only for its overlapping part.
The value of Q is 1.37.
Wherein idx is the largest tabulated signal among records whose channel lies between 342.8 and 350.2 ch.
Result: 1.61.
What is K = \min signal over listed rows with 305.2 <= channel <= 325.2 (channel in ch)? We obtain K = 1.48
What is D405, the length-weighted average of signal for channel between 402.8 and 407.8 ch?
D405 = 1.74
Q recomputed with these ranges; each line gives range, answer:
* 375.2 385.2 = 1.14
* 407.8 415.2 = 1.81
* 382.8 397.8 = 1.13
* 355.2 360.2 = 1.46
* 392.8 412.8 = 1.26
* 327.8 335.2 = 1.43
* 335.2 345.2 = 1.38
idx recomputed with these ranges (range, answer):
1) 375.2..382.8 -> 1.32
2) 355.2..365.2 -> 1.59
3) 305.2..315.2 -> 1.76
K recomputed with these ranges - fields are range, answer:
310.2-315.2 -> 1.64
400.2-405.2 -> 1.58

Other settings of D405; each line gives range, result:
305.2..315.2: 1.63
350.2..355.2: 1.56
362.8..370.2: 1.44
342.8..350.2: 1.49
